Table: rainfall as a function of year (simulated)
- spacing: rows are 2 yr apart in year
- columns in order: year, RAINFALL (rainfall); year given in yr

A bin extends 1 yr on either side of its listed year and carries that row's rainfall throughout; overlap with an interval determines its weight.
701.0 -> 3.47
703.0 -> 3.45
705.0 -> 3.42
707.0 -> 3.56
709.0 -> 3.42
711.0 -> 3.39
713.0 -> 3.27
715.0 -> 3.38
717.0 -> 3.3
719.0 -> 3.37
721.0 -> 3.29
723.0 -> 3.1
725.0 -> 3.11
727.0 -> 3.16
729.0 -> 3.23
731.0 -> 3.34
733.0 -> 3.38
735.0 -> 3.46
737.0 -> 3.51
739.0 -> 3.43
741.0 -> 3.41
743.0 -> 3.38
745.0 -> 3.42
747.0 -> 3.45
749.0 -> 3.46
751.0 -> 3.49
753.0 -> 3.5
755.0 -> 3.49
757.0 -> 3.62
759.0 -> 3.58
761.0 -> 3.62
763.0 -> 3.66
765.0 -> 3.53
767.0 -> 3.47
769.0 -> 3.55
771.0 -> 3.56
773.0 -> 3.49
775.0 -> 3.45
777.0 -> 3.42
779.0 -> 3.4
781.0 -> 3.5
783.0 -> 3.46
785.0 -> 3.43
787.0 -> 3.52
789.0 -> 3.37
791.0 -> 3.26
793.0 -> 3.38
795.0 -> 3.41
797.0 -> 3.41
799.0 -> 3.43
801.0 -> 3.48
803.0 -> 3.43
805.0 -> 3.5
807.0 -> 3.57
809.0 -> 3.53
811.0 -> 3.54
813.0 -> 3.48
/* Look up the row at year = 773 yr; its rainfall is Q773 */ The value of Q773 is 3.49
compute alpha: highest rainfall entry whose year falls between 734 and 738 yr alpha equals 3.51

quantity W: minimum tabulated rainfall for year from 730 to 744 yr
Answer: 3.34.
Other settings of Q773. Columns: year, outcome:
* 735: 3.46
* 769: 3.55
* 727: 3.16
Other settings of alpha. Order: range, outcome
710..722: 3.39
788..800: 3.43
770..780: 3.56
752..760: 3.62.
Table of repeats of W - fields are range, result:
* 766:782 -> 3.4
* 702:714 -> 3.27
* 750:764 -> 3.49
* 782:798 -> 3.26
